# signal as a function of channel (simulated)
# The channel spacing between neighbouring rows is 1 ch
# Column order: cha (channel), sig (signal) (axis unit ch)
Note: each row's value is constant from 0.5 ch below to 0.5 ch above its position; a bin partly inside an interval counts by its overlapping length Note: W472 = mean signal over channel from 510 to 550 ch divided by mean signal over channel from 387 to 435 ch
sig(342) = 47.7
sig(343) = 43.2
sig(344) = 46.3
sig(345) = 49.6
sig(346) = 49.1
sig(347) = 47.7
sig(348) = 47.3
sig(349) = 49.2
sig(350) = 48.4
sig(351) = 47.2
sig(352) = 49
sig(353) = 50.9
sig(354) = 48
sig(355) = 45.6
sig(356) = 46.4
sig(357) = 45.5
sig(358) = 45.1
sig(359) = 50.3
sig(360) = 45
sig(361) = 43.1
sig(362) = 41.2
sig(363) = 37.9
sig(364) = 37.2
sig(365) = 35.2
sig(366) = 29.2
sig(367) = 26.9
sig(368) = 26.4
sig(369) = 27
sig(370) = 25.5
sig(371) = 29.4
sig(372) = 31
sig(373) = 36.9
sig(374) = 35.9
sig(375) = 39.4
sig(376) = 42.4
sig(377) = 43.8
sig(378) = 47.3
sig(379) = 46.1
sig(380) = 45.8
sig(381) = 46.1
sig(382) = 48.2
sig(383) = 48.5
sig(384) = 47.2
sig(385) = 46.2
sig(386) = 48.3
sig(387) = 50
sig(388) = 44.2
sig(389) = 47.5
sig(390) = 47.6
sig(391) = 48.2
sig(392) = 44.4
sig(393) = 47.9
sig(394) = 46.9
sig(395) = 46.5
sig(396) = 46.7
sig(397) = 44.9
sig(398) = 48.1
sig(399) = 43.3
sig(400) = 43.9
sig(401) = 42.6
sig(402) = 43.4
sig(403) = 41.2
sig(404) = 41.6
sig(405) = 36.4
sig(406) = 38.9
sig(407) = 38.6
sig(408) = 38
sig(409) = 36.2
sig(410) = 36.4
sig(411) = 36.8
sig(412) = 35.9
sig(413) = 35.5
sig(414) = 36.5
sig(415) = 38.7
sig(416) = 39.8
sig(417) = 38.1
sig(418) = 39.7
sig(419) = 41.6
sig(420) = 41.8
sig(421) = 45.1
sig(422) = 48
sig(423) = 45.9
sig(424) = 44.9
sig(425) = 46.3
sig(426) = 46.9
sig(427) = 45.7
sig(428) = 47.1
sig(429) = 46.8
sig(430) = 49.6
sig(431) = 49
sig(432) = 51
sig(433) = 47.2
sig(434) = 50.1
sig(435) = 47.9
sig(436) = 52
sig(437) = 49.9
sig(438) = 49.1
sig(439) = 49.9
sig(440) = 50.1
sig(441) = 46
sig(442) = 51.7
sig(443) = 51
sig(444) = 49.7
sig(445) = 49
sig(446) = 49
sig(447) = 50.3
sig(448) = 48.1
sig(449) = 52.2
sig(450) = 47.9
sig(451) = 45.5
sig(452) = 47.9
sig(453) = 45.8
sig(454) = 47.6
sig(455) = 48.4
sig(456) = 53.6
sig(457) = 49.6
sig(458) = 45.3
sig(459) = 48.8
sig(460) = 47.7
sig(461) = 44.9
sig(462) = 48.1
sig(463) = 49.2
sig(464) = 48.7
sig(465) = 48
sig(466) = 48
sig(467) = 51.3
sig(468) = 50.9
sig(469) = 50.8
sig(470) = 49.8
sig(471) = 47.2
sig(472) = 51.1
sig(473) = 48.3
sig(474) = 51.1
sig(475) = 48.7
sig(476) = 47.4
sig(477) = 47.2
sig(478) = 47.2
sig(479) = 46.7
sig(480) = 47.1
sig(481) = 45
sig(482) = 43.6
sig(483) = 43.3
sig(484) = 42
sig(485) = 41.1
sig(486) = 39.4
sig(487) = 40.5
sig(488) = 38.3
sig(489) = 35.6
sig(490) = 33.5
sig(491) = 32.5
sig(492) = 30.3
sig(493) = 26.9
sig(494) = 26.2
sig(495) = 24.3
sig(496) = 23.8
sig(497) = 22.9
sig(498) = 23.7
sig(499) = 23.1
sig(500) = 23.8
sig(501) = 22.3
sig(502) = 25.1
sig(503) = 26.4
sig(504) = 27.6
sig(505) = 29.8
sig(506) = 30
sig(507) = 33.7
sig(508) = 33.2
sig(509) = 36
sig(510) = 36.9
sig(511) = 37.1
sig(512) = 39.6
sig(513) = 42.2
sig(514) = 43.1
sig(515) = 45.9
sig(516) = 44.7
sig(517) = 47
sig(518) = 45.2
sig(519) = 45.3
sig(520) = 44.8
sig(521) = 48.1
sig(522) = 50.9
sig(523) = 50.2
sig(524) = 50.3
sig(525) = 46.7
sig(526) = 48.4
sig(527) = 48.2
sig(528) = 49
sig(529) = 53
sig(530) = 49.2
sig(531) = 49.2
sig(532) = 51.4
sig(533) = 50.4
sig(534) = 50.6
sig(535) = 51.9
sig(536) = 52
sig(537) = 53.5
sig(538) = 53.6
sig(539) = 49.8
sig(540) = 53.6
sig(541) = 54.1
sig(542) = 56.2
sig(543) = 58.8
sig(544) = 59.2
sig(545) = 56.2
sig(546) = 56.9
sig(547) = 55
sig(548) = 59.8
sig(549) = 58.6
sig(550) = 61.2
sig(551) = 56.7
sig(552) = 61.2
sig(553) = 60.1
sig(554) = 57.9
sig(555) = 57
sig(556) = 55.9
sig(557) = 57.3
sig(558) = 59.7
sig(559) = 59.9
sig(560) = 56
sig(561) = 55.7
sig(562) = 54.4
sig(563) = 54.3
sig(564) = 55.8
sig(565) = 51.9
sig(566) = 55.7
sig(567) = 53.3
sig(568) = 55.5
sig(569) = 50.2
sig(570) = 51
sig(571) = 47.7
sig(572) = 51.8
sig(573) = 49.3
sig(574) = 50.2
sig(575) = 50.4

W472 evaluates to 1.2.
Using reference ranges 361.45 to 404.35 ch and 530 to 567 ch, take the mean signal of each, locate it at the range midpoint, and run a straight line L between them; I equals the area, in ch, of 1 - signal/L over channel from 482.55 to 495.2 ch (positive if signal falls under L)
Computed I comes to 3.8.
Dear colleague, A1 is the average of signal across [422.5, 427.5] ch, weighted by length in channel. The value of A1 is 45.9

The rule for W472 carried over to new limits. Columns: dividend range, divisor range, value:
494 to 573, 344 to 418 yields 1.12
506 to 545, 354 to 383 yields 1.20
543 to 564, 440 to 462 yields 1.19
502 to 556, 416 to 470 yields 1.01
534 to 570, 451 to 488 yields 1.18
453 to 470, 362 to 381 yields 1.35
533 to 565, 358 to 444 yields 1.31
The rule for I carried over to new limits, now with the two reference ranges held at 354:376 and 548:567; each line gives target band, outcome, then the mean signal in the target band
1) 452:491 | 1.7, 46.2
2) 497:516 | 7.2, 32.3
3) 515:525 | 1.1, 47.3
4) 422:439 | -1.5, 48.1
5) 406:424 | 1.2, 39.7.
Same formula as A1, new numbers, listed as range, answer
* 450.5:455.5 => 47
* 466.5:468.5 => 51.1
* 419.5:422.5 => 45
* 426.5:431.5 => 47.6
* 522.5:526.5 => 48.9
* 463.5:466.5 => 48.2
